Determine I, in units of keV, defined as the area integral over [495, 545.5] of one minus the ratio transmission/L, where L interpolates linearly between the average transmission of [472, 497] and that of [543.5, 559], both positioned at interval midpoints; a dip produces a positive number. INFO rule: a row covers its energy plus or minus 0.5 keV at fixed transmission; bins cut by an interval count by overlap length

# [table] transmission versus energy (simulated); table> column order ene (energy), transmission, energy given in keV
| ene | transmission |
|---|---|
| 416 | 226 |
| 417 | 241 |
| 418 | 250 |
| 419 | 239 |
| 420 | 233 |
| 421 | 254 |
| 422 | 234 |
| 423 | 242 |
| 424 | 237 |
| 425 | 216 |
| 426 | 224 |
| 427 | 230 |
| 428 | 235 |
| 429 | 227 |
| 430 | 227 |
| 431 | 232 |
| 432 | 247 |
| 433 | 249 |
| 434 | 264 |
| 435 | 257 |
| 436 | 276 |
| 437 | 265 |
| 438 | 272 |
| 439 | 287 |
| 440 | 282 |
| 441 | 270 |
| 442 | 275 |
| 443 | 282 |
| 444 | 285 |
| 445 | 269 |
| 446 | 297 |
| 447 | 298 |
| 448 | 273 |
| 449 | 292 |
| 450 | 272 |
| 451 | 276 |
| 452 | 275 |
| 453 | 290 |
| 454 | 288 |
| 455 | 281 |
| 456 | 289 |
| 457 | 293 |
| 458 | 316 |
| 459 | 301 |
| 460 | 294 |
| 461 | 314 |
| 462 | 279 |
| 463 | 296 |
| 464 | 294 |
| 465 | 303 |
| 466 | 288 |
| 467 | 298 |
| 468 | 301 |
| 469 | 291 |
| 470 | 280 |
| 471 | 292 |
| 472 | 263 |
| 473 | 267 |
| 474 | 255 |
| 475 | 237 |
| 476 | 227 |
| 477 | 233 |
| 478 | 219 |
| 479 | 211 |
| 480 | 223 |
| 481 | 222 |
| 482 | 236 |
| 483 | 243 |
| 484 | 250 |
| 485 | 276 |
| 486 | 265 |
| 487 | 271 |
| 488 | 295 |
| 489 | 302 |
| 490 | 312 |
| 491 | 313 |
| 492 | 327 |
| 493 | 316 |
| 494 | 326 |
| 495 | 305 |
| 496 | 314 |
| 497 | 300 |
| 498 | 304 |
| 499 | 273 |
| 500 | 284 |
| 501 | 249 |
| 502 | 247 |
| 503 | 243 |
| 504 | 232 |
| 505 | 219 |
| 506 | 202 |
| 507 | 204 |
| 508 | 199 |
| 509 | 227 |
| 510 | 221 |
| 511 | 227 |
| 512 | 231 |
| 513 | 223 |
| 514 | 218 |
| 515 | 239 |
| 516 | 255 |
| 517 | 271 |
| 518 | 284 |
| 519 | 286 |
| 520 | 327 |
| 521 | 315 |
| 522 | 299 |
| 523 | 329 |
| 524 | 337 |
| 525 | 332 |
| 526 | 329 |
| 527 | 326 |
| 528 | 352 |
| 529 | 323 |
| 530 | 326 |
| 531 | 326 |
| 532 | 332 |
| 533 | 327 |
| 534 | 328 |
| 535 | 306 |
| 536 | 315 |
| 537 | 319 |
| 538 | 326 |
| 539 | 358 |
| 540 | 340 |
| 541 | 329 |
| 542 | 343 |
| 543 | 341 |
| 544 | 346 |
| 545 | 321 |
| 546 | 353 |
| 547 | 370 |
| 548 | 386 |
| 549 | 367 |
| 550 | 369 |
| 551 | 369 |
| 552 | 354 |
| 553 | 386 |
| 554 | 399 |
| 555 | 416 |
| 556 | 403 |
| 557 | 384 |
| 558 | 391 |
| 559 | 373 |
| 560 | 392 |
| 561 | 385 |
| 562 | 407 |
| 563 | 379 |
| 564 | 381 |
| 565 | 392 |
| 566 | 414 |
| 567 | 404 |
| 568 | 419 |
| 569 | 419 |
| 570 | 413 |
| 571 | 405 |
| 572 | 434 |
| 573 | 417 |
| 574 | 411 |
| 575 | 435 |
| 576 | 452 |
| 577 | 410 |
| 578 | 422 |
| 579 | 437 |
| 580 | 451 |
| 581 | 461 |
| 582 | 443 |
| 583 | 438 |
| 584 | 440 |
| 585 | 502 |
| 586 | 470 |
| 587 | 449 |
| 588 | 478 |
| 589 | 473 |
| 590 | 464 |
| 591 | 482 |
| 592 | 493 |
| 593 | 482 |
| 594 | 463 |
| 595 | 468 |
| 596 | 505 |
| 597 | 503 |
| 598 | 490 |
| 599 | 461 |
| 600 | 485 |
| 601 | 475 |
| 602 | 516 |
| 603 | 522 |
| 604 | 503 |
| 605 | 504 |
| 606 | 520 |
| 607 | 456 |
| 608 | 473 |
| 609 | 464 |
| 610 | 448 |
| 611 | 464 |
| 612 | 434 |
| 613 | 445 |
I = 5.58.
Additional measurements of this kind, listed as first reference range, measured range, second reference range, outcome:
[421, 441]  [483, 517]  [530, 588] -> 6.3 keV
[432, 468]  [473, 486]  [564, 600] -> 3.3 keV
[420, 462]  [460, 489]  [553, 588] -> 3.8 keV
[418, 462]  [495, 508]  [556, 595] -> 3.2 keV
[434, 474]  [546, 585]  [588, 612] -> 2.6 keV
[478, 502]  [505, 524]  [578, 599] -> 4.2 keV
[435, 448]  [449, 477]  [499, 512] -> -2.1 keV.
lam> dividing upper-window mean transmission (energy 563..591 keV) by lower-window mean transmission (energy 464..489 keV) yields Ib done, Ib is 1.7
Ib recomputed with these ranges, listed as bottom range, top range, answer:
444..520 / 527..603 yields 1.50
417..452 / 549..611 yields 1.71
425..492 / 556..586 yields 1.55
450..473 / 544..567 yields 1.31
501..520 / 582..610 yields 2.02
